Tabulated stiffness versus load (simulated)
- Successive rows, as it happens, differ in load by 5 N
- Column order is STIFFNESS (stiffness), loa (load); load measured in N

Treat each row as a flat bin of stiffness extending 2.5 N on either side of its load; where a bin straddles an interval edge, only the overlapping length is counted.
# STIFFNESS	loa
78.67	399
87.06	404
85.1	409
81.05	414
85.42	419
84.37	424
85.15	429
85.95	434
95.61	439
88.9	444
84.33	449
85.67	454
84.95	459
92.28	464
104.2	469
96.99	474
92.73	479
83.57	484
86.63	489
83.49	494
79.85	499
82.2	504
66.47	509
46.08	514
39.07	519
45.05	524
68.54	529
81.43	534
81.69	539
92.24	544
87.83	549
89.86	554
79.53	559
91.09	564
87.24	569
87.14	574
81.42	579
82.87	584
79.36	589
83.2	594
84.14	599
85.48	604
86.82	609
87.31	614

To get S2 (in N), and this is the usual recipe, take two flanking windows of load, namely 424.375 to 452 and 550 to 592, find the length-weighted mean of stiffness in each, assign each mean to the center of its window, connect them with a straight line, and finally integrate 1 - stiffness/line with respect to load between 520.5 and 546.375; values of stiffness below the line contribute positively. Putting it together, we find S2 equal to 4.0 N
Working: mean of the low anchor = 87.7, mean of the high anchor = 84.9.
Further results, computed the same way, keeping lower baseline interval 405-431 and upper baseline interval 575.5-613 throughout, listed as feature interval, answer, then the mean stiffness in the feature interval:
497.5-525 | 7.9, 59.9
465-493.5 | -2.7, 92.1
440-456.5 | -0.6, 87.1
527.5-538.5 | 0.9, 76.8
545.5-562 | -0.5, 86.3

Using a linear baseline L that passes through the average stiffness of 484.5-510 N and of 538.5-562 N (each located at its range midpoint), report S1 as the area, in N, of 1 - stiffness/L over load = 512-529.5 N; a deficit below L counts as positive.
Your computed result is 7.5 N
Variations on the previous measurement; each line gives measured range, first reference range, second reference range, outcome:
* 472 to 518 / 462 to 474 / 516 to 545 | 3.7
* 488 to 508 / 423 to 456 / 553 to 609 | 1.1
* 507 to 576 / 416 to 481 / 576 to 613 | 9.0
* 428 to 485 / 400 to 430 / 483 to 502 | -4.4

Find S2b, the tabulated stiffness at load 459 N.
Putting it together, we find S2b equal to 84.95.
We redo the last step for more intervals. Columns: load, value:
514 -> 46.08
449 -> 84.33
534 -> 81.43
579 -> 81.42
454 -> 85.67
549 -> 87.83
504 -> 82.2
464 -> 92.28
